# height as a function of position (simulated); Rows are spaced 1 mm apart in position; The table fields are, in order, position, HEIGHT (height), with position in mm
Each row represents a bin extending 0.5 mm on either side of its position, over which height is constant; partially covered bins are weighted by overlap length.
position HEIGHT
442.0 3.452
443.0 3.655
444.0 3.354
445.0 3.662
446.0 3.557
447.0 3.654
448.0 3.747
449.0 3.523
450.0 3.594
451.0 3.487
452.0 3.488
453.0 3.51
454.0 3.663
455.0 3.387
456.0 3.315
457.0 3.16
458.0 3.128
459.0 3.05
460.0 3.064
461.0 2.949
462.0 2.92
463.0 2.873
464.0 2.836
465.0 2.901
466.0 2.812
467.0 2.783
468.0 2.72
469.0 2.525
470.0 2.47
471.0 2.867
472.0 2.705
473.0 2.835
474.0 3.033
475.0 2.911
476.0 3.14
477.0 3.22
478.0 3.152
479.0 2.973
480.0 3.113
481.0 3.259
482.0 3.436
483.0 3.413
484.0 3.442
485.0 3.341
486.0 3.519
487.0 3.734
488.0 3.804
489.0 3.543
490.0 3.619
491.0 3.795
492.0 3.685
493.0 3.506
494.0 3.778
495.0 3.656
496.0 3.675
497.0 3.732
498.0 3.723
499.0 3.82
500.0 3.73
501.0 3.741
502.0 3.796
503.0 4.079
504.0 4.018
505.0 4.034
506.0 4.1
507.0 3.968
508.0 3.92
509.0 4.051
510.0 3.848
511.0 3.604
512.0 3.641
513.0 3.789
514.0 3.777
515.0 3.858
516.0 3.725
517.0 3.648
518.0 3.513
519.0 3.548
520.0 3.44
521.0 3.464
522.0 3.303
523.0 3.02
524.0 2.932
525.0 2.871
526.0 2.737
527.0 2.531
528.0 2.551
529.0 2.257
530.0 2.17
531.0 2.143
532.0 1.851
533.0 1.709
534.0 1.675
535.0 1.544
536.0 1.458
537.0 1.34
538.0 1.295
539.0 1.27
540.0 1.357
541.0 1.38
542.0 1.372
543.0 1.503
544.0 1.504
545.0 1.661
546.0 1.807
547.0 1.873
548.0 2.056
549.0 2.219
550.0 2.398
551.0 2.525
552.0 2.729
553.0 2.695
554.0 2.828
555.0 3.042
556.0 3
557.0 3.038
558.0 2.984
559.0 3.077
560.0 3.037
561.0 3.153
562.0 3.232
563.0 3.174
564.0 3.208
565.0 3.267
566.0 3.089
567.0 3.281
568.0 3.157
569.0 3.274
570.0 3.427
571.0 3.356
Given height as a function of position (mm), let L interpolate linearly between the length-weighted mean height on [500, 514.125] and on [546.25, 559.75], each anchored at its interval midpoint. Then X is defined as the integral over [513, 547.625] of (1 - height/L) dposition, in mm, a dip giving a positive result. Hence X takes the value 9.9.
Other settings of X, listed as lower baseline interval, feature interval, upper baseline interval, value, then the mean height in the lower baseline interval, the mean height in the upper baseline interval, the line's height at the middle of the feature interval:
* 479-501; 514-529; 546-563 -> -0.20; 3.58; 2.73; 3.16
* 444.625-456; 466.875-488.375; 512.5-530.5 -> 1.87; 3.56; 3.17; 3.41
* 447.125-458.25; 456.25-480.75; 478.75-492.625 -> 3.86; 3.47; 3.49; 3.48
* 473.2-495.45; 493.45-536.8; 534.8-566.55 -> -4.71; 3.4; 2.32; 2.9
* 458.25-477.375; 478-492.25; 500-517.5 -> -0.73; 2.88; 3.85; 3.29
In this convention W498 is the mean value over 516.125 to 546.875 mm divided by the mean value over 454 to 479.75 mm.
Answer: 0.8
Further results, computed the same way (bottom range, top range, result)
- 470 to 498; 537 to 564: 0.69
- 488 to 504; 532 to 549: 0.42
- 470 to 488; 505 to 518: 1.20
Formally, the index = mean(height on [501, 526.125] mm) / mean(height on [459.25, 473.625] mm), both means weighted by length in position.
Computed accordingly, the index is 1.3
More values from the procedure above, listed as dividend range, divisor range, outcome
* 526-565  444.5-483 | 0.71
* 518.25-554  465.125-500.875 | 0.67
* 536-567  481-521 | 0.64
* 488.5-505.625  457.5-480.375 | 1.29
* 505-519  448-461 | 1.13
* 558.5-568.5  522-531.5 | 1.21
